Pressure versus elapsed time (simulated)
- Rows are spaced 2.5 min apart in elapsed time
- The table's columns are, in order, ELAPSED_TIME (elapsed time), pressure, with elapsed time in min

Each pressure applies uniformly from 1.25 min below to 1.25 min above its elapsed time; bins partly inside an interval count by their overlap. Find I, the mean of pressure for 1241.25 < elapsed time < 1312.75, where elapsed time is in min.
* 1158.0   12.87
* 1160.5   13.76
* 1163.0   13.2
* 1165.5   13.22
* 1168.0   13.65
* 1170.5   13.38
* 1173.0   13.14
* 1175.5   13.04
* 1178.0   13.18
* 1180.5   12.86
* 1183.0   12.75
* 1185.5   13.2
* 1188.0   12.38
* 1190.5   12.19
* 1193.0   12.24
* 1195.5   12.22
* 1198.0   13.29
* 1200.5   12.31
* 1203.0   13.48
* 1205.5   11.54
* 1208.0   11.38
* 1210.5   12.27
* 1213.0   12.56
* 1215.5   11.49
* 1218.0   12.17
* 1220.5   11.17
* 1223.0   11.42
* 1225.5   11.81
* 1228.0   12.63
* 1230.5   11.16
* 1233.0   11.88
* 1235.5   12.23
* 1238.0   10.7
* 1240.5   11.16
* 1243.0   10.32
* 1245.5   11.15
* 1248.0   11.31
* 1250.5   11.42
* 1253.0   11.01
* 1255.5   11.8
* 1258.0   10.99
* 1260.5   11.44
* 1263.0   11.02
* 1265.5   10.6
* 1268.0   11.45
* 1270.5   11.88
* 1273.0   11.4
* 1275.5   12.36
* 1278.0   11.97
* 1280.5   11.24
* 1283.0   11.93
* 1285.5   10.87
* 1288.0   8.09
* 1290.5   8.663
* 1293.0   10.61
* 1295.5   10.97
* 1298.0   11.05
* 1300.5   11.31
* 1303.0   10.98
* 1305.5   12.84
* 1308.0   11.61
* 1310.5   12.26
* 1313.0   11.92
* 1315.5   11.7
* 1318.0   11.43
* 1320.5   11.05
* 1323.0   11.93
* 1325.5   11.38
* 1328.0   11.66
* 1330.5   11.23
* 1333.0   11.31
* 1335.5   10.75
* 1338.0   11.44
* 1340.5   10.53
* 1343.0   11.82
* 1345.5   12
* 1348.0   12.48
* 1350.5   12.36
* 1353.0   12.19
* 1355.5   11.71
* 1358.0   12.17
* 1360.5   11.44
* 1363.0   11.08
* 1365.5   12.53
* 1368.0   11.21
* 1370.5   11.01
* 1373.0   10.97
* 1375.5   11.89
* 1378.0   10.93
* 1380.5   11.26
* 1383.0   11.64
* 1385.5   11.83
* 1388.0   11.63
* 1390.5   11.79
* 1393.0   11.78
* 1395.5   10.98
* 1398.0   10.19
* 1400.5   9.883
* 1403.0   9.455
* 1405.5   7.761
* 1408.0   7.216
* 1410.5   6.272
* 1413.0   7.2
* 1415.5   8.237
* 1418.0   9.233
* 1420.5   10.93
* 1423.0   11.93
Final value 11.2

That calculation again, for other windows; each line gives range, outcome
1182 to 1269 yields 11.8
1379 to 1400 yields 11.3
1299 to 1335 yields 11.6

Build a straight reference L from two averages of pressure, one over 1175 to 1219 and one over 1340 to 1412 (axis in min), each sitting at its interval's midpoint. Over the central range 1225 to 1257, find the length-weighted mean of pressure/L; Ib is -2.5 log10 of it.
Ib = 0.06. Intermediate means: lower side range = 12.5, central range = 11.4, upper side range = 11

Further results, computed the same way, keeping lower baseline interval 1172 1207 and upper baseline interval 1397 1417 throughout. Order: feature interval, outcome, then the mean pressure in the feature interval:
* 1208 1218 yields 0.02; 12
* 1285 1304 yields 0.03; 10.3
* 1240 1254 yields 0.04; 11.1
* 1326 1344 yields -0.16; 11.2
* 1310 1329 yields -0.16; 11.6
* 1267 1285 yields -0.08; 11.7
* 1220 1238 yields 0.02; 11.7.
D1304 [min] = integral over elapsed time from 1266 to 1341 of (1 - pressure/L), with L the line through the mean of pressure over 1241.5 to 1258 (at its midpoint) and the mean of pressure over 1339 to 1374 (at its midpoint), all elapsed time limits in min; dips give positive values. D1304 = 1.04 min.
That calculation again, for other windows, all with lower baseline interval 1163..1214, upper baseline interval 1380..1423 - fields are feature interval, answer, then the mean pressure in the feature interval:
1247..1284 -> 0.76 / 11.5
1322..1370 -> -4.60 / 11.6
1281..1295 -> 1.54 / 10.1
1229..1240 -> 0.56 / 11.5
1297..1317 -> -1.03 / 11.7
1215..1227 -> 0.64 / 11.6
